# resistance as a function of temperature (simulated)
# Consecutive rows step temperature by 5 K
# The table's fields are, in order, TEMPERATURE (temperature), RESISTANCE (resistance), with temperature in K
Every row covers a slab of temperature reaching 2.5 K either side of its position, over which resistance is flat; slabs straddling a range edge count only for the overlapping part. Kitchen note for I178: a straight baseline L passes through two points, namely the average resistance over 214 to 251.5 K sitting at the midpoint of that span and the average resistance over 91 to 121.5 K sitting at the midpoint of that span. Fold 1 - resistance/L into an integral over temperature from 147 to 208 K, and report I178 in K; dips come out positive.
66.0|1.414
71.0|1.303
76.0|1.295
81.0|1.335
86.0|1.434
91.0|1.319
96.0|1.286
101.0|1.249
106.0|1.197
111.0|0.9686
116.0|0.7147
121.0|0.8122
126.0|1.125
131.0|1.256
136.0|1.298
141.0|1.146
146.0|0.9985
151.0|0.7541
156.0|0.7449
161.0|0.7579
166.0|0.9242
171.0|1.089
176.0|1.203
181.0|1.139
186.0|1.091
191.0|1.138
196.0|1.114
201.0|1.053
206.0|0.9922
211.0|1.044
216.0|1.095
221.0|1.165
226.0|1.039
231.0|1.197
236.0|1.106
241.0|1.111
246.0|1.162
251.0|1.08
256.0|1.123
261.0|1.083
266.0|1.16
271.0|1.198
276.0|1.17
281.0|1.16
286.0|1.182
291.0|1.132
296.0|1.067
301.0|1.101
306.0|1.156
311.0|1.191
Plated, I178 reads 5.66 K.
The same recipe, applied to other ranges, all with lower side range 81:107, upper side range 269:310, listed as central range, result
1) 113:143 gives 5.2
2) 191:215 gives 3.1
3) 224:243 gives 1.2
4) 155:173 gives 5.3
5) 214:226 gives 0.9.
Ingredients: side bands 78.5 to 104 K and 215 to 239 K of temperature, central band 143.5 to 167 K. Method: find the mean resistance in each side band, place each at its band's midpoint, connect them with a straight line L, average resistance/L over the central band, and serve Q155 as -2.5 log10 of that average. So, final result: 0.42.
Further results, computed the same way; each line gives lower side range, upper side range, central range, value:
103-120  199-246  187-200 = -0.06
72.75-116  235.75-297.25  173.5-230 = 0.07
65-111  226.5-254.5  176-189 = 0.05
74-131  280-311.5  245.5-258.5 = 0.03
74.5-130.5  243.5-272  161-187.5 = 0.09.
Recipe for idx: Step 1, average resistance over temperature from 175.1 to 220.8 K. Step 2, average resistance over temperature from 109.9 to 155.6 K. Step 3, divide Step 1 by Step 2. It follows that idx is 1.1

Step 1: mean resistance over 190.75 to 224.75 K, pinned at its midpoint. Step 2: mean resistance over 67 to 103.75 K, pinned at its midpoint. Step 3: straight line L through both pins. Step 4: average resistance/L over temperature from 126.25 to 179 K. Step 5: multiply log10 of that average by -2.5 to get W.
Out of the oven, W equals 0.16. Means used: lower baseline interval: 1.32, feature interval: 1.02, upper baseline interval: 1.08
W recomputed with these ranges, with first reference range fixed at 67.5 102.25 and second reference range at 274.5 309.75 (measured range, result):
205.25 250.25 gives 0.09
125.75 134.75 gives 0.05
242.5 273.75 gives 0.03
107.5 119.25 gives 0.43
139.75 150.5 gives 0.25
